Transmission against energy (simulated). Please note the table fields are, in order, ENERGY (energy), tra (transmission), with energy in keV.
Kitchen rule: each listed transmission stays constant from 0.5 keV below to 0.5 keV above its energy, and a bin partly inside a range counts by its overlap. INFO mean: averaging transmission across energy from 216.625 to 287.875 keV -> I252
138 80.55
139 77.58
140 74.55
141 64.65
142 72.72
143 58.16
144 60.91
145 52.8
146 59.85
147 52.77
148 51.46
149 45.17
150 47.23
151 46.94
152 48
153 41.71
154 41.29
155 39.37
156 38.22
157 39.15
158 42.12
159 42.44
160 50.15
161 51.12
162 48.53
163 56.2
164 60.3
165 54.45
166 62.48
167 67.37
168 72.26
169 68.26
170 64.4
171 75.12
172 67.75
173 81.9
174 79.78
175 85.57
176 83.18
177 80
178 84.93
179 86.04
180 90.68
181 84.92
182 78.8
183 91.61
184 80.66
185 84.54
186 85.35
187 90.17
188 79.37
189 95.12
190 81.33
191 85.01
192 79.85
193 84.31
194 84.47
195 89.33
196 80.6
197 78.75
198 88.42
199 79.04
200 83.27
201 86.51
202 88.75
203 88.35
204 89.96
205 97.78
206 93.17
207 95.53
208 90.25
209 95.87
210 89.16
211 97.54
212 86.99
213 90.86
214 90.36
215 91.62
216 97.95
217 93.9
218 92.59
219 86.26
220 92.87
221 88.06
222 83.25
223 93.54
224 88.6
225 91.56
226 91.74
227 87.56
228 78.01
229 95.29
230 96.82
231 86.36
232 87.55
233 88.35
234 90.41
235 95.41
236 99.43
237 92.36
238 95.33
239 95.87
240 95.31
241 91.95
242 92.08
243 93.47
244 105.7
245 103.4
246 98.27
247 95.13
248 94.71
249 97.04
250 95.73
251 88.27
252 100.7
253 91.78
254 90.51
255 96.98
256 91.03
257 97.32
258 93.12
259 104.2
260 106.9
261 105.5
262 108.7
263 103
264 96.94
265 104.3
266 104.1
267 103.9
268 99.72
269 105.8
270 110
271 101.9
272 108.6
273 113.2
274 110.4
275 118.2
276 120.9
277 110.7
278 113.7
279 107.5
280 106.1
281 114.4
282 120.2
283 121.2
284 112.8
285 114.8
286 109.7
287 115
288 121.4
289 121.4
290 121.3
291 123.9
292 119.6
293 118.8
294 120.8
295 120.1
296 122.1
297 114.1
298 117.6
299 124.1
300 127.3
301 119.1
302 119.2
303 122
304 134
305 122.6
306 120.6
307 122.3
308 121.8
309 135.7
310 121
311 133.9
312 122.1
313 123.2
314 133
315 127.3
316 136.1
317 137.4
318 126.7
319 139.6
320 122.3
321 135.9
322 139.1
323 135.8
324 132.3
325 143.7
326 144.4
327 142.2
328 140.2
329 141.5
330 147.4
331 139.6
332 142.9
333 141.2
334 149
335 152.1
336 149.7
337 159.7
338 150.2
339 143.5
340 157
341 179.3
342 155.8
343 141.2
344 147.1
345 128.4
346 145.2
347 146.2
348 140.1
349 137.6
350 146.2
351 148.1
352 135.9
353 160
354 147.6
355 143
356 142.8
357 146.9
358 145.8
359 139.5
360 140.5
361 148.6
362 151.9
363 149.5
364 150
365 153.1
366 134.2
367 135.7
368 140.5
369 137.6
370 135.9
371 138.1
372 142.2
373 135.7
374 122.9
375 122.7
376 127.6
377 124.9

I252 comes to 99.8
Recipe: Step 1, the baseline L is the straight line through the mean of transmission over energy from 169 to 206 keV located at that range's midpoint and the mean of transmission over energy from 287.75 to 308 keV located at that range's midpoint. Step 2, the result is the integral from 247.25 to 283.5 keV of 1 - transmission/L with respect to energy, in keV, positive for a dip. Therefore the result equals 2.06 keV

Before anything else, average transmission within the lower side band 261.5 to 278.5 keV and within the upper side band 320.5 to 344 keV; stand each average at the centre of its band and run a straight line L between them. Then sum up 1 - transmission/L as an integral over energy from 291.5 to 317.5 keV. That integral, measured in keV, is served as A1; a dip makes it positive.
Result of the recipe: 0.94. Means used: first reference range 108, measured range 124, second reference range 146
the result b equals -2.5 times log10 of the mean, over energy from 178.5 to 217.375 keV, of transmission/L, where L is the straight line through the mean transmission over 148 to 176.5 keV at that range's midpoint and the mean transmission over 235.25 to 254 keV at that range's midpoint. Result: -0.19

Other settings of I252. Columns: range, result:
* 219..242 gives 91.1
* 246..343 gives 121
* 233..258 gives 95.2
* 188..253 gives 90.9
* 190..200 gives 83.2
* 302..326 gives 130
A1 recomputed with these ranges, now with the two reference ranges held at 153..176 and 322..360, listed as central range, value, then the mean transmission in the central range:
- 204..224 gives -2.2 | 91.8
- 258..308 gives 1.2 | 114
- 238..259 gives 0.9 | 95.6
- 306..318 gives 0.3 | 128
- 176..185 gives -2.4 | 84.6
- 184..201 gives -2.8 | 84.3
